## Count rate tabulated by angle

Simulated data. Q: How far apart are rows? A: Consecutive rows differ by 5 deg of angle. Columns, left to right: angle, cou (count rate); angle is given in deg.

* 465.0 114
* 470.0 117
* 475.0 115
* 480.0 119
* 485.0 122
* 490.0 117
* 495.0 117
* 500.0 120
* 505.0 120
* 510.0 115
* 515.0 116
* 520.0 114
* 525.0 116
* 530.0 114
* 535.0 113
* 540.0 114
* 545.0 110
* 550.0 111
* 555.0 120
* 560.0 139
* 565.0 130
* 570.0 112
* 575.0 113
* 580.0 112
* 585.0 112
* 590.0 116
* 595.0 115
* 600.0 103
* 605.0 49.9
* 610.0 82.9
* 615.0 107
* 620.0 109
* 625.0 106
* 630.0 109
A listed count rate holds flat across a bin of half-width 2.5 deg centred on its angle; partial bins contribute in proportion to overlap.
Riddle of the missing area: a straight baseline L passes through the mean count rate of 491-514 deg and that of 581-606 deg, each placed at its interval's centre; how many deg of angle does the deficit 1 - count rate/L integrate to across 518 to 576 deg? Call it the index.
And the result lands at -3.6 deg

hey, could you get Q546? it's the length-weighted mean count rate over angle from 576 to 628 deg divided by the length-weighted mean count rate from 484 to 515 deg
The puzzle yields 0.86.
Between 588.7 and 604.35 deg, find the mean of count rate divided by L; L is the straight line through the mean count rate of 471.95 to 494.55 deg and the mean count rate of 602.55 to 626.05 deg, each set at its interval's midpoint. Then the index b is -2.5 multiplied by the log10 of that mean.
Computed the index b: -0.11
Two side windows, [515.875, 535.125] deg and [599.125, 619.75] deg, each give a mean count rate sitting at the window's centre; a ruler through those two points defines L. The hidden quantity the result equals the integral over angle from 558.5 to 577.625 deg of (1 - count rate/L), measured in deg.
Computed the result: -4.2 deg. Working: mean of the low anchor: 115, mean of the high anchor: 86.9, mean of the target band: 123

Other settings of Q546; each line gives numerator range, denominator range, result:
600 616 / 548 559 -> 0.68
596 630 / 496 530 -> 0.82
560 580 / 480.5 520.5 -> 1.02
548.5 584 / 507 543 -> 1.04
